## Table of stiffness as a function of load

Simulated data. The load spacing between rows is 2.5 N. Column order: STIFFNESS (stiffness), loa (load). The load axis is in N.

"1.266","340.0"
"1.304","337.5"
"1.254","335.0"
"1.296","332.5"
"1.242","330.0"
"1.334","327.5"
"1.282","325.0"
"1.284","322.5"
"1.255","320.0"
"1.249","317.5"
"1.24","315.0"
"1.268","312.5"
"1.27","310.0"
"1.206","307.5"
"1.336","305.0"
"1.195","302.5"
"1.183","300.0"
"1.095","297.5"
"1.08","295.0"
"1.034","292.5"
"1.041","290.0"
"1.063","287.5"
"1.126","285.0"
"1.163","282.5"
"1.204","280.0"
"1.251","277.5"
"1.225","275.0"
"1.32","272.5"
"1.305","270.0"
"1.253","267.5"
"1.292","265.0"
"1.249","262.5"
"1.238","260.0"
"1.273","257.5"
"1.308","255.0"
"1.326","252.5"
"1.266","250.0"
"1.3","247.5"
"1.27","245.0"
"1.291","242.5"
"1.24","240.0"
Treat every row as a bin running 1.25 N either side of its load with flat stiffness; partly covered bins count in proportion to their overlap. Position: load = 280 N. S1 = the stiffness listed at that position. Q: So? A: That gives 1.204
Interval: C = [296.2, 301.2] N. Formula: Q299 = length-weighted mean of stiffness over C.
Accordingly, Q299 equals 1.14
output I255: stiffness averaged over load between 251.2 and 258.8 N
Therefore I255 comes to 1.3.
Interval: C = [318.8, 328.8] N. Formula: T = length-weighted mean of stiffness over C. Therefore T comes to 1.29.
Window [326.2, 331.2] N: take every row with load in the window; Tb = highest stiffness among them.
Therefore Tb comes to 1.334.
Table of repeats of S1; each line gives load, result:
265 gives 1.292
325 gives 1.282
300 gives 1.183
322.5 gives 1.284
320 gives 1.255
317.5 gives 1.249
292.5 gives 1.034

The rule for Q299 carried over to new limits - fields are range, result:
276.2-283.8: 1.21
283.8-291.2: 1.08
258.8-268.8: 1.26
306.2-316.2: 1.25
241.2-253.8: 1.29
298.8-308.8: 1.23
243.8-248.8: 1.28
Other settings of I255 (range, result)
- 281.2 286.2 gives 1.15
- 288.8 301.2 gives 1.09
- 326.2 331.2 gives 1.29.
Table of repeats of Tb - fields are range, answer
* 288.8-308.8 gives 1.336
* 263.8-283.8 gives 1.32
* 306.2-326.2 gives 1.284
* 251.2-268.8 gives 1.326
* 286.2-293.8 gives 1.063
